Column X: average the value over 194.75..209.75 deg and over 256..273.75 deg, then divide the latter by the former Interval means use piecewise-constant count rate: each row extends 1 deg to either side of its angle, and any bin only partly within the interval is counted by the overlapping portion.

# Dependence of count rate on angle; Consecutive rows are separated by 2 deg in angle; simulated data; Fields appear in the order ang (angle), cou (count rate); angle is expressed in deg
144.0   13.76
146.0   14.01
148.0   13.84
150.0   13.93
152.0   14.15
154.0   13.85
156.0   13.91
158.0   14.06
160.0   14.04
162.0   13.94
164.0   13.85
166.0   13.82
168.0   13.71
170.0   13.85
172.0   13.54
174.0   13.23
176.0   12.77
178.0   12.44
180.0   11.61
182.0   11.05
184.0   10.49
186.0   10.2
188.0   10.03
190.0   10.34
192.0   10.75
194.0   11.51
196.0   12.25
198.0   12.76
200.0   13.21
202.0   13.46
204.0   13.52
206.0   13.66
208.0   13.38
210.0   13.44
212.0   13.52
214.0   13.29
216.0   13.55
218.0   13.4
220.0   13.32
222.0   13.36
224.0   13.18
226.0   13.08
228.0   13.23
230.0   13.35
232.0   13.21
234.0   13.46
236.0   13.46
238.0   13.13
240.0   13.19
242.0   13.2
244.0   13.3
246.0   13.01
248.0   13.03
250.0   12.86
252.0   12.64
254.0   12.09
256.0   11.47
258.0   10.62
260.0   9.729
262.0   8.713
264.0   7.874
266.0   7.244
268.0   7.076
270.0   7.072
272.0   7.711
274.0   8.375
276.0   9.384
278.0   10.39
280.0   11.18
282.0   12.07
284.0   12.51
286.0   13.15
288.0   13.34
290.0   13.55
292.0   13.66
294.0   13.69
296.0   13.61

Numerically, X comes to 0.6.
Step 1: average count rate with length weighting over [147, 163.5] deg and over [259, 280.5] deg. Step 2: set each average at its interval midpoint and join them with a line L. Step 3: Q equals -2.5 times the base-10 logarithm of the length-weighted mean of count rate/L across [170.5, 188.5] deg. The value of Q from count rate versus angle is 0.09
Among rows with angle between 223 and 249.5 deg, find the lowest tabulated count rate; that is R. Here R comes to 13.01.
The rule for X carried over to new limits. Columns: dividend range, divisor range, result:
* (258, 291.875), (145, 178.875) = 0.74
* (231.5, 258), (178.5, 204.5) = 1.11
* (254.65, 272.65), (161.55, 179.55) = 0.65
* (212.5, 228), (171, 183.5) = 1.08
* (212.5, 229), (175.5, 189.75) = 1.20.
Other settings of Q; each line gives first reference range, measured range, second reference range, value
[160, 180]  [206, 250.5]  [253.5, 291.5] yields -0.15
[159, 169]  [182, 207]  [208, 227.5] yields 0.15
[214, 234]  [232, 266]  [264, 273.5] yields -0.18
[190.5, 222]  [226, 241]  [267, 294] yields -0.09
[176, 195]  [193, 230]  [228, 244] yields -0.09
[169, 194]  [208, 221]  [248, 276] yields -0.23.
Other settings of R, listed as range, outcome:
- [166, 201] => 10.03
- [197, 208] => 12.76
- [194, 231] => 11.51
